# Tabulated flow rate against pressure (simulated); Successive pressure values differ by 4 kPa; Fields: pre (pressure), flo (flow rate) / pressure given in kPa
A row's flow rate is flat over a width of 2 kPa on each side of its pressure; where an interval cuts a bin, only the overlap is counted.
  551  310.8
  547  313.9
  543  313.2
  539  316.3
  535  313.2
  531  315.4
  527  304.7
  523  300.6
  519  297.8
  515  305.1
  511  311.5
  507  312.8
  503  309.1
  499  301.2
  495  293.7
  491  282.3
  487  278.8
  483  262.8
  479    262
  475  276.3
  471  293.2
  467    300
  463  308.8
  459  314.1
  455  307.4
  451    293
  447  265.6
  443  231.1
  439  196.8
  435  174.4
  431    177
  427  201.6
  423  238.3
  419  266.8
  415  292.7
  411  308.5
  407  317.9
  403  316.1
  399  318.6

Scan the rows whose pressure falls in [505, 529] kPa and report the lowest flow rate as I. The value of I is 297.8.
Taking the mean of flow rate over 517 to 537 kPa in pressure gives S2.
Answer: 306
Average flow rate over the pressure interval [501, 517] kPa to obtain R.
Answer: 310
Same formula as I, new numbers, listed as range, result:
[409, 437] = 174.4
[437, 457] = 196.8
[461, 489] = 262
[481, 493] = 262.8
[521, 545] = 300.6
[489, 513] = 282.3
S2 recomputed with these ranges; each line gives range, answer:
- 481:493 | 275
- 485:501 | 289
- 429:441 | 183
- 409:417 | 301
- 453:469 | 308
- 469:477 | 285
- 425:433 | 189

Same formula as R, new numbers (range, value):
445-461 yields 295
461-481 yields 288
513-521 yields 301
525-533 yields 310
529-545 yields 315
